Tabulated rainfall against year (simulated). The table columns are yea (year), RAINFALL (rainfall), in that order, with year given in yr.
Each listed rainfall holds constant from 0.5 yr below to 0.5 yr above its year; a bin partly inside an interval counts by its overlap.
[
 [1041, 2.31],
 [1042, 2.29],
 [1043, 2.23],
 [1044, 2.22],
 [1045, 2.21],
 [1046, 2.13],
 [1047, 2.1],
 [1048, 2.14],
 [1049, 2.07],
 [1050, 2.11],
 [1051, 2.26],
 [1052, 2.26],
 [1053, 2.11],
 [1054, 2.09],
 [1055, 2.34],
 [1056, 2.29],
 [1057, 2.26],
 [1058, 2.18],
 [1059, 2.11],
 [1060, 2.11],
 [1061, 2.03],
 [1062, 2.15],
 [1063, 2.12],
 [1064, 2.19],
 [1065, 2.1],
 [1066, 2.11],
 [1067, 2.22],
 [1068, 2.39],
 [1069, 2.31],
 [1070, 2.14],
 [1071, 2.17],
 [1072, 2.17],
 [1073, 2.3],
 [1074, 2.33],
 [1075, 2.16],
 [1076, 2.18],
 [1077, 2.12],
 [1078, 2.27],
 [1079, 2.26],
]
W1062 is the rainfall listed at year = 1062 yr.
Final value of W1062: 2.15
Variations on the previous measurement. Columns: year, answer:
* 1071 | 2.17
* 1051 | 2.26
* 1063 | 2.12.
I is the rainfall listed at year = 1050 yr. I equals 2.11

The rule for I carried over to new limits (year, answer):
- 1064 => 2.19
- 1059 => 2.11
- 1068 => 2.39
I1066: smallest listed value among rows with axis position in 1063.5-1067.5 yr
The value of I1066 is 2.1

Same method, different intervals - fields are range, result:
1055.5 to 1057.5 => 2.26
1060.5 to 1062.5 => 2.03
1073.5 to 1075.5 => 2.16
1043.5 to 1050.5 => 2.07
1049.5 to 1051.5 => 2.11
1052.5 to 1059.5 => 2.09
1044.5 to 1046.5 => 2.13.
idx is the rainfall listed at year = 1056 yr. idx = 2.29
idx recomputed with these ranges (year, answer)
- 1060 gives 2.11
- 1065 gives 2.1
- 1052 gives 2.26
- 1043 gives 2.23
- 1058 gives 2.18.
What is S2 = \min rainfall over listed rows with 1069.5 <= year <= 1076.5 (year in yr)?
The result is 2.14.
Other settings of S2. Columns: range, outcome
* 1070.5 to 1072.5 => 2.17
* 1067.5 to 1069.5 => 2.31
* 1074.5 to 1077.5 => 2.12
